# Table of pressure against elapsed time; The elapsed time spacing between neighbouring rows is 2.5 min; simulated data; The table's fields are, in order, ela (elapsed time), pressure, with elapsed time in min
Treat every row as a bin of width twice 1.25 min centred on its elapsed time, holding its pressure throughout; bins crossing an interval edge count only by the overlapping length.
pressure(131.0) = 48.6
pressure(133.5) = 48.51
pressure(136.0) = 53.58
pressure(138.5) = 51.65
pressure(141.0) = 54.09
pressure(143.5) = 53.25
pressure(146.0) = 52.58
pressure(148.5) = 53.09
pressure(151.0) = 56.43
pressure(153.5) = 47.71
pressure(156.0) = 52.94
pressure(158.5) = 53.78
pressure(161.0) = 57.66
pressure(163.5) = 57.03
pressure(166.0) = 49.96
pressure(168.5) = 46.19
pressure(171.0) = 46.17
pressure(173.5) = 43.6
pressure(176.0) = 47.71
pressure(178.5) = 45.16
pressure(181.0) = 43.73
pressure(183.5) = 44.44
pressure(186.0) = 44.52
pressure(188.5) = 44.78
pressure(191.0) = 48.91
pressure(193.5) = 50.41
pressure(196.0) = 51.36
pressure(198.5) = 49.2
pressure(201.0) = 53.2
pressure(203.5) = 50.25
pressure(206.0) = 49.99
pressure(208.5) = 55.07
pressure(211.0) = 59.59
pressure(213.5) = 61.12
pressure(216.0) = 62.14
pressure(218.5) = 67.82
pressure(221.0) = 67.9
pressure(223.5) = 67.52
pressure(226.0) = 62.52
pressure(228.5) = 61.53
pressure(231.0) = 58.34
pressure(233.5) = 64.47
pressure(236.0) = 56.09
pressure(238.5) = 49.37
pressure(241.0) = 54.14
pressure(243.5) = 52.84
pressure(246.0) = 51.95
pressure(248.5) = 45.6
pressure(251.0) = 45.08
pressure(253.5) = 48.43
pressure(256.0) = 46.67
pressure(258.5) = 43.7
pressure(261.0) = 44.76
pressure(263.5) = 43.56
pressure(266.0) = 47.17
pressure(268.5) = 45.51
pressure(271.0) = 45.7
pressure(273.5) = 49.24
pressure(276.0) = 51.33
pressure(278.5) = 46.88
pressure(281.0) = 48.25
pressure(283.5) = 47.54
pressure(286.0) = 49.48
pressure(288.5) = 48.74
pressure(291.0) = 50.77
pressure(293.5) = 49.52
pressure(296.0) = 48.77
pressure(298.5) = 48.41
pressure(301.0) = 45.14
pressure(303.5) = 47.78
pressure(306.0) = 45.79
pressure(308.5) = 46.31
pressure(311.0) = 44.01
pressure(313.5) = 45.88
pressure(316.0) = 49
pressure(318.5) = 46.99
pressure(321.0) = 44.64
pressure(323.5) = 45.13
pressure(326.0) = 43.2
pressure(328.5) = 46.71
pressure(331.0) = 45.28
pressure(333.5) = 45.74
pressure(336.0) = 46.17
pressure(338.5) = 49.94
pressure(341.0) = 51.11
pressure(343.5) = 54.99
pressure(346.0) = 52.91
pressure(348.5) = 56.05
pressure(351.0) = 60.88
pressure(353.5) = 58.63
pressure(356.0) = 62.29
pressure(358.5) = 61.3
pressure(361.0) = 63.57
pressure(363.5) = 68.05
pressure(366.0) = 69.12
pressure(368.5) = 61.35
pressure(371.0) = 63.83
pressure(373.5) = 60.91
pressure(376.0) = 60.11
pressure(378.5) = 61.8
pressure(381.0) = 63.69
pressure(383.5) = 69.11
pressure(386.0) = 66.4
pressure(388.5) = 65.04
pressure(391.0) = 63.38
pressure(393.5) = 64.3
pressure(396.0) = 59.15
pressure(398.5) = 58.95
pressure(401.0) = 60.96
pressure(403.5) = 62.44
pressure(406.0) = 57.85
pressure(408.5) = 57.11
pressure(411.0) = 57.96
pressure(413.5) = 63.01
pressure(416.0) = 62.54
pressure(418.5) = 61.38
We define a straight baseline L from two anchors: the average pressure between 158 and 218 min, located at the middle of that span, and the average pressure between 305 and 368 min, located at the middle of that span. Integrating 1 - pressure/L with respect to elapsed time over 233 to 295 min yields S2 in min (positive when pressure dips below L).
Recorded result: 3.2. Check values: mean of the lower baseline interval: 50.8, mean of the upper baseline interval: 52.3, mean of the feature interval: 48.9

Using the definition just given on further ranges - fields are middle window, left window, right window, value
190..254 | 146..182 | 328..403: -3.51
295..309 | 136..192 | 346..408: 2.62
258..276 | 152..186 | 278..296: 0.99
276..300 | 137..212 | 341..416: 3.28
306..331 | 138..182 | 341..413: 5.44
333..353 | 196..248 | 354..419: 2.77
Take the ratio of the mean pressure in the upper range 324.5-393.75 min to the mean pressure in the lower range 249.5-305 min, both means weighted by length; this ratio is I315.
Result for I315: 1.23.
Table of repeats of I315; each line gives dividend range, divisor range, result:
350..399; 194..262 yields 1.15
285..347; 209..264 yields 0.86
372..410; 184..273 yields 1.18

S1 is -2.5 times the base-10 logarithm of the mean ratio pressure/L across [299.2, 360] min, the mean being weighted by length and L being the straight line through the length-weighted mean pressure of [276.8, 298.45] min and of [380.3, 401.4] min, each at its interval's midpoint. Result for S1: 0.104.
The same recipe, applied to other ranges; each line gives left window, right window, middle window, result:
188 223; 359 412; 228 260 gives 0.10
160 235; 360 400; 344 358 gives 0.07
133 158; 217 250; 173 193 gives 0.20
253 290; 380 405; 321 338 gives 0.20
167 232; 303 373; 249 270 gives 0.16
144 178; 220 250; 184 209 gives 0.10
